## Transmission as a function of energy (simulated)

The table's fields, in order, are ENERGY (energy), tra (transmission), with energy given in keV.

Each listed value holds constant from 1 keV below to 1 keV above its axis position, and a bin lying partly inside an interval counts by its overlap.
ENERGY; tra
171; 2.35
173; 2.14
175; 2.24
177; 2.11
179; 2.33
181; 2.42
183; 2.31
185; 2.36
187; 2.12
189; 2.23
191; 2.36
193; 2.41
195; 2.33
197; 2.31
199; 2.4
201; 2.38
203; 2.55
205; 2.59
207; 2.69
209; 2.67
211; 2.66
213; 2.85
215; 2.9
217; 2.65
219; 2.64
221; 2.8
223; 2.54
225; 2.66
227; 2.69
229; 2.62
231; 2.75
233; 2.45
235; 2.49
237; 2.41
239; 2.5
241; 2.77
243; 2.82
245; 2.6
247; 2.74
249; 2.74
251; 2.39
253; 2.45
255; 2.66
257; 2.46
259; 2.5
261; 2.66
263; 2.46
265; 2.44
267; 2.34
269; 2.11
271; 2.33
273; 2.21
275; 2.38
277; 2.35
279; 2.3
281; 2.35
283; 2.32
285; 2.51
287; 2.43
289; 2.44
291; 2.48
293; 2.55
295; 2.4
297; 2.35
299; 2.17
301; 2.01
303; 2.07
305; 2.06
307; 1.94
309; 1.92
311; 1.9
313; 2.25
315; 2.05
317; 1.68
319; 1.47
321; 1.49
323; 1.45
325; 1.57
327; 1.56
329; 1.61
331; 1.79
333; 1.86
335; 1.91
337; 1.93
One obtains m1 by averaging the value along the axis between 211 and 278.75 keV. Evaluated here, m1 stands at 2.56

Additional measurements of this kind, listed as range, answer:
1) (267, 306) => 2.31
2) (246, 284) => 2.43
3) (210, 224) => 2.72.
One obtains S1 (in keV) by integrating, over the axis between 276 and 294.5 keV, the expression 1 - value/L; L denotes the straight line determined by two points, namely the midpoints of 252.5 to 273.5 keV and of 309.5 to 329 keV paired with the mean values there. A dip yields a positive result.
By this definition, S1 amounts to -2.4 keV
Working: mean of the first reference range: 2.42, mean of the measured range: 2.41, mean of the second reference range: 1.71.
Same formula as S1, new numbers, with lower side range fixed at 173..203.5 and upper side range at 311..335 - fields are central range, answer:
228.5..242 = -2.9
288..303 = -3.9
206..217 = -2.6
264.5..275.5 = -1.9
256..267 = -2.7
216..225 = -2.0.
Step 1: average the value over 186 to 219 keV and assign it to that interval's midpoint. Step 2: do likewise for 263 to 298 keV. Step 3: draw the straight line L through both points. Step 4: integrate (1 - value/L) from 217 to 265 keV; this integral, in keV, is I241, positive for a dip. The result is -3.1 keV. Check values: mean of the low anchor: 2.51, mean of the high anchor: 2.37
